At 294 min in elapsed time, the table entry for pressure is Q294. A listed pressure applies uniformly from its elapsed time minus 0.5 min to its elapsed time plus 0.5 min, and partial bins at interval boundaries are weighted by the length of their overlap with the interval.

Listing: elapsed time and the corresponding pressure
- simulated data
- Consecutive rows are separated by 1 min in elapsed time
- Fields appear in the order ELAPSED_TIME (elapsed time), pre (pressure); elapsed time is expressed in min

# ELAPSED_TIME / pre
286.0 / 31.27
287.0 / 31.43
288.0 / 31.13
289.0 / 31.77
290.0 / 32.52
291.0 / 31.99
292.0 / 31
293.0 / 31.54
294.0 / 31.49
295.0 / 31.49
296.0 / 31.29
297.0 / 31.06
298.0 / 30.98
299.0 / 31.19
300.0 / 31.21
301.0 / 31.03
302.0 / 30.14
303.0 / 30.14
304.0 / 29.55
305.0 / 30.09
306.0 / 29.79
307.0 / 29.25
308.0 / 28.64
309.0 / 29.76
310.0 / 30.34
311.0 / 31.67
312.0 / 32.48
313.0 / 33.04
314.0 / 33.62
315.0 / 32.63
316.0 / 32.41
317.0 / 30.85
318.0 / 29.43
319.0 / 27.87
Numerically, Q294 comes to 31.49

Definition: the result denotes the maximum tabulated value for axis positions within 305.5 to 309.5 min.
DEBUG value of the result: 29.79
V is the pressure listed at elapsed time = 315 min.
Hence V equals 32.63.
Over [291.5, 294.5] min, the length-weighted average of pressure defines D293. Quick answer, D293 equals 31.3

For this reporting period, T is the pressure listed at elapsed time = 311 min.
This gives 31.67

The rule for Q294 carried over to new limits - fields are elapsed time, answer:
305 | 30.09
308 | 28.64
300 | 31.21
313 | 33.04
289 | 31.77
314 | 33.62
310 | 30.34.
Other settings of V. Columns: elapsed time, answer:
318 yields 29.43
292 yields 31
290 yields 32.52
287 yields 31.43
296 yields 31.29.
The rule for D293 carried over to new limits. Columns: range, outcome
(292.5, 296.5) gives 31.5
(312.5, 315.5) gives 33.1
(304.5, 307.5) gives 29.7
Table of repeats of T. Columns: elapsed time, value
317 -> 30.85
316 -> 32.41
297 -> 31.06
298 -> 30.98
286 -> 31.27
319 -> 27.87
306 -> 29.79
